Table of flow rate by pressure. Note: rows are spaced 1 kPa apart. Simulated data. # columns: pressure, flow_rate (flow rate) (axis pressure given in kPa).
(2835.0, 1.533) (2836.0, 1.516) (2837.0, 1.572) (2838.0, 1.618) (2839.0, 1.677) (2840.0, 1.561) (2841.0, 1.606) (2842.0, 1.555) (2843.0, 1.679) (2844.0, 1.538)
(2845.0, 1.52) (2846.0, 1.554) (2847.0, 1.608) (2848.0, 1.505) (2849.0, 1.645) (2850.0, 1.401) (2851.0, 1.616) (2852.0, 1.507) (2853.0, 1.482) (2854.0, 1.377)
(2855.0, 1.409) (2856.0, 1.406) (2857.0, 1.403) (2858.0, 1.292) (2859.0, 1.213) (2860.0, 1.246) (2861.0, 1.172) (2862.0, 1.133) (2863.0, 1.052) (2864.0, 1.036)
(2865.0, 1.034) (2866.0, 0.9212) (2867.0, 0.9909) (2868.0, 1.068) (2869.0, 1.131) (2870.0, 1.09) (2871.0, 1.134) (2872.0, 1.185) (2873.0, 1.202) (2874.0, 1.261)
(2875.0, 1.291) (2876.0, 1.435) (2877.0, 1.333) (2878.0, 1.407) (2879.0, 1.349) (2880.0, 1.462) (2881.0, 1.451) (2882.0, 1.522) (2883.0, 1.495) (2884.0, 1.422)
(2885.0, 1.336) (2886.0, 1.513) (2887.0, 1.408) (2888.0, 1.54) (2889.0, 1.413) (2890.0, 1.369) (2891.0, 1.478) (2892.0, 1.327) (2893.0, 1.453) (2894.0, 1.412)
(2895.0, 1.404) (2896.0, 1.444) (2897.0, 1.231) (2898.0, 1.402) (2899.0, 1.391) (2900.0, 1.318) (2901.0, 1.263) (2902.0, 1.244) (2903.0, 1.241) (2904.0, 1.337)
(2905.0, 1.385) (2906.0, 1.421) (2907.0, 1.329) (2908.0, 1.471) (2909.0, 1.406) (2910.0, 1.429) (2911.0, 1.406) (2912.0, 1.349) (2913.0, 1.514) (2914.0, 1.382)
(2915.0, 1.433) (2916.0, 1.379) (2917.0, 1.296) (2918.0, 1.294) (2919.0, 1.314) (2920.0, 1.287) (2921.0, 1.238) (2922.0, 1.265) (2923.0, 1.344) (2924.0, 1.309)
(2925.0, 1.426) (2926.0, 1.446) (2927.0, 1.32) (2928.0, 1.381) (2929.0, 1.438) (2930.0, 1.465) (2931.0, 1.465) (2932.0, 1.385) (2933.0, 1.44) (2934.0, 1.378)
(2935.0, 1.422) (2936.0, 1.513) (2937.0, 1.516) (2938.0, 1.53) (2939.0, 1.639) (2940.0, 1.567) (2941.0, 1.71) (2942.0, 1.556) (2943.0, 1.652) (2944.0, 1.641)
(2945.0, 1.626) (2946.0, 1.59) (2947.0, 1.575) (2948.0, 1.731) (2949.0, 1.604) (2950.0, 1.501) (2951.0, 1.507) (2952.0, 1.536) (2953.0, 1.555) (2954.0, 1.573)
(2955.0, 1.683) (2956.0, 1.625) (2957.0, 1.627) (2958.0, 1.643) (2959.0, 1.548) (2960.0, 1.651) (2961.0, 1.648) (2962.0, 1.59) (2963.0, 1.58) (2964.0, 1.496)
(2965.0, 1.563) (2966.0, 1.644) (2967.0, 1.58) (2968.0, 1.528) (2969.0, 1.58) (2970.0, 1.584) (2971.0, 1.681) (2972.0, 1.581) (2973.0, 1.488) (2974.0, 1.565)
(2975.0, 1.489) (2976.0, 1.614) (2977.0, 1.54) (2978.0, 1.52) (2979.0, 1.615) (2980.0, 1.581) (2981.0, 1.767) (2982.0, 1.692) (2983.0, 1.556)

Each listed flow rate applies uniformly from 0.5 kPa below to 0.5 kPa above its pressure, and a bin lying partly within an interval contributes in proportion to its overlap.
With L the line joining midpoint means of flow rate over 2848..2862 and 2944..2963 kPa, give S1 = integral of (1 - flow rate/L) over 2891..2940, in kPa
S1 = 4.3 kPa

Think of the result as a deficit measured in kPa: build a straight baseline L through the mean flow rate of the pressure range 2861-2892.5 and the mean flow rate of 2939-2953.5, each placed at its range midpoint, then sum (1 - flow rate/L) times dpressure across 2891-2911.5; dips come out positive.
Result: 0.4 kPa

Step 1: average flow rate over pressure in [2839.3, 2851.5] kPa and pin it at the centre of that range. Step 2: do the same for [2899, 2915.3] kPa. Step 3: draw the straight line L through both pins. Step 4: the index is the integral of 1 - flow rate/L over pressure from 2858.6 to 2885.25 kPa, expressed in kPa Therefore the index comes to 4.41 kPa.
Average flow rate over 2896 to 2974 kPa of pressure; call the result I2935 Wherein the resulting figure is 1.48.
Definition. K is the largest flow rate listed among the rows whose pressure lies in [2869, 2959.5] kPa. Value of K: 1.731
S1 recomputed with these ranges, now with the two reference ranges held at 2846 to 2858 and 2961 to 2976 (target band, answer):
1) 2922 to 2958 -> 0.70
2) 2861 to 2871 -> 2.89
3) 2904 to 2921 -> 1.70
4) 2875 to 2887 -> 0.65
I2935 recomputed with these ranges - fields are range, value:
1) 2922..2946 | 1.48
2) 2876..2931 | 1.38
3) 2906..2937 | 1.39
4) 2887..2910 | 1.38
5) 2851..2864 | 1.31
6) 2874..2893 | 1.42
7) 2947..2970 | 1.59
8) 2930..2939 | 1.47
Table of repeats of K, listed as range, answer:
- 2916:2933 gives 1.465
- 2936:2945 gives 1.71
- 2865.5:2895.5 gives 1.54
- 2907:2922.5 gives 1.514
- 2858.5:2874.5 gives 1.261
